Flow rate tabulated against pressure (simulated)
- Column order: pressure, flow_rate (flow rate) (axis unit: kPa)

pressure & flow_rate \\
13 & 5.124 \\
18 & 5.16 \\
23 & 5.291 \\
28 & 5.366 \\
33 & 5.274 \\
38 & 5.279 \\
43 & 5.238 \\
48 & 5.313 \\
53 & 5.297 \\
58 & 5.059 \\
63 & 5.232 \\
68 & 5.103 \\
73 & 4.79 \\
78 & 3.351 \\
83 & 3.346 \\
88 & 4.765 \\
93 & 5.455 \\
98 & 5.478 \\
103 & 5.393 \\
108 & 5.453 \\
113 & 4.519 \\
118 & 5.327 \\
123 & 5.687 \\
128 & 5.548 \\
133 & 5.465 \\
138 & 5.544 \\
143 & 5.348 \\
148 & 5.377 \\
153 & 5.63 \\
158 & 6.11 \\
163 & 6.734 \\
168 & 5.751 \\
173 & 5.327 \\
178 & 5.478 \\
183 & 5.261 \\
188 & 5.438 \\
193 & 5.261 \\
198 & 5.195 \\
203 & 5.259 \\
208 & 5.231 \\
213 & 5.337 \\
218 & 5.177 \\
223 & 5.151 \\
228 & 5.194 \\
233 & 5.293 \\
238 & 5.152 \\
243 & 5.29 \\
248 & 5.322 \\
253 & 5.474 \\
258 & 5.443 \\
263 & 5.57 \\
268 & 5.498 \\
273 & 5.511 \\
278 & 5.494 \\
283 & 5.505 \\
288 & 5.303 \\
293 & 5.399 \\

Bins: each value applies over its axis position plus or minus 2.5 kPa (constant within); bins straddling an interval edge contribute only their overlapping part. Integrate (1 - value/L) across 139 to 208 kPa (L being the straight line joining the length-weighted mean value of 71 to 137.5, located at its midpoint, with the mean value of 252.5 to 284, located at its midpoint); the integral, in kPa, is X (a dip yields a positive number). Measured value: -4.5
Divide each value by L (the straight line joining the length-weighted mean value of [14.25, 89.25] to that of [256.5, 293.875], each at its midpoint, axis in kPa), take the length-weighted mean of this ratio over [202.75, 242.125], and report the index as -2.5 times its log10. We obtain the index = 0.024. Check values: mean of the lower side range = 4.93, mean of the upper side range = 5.47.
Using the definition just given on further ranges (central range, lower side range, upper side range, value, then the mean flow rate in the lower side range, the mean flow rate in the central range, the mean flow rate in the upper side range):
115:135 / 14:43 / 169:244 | -0.04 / 5.26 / 5.48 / 5.28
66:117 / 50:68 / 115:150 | 0.11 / 5.19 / 4.78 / 5.46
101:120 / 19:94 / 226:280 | -0.02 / 4.94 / 5.16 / 5.39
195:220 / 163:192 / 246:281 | 0.06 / 5.55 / 5.24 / 5.48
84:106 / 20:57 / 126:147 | 0.05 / 5.28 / 5.15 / 5.47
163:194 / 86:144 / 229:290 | -0.03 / 5.34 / 5.53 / 5.4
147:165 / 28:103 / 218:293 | -0.16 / 4.96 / 5.99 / 5.37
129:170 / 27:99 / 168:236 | -0.12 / 4.94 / 5.74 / 5.29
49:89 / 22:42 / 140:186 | 0.16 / 5.3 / 4.64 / 5.66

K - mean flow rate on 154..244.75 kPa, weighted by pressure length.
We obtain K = 5.43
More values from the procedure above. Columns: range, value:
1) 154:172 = 6.08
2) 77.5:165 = 5.29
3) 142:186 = 5.68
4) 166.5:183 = 5.47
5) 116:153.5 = 5.49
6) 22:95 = 4.93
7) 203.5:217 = 5.27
